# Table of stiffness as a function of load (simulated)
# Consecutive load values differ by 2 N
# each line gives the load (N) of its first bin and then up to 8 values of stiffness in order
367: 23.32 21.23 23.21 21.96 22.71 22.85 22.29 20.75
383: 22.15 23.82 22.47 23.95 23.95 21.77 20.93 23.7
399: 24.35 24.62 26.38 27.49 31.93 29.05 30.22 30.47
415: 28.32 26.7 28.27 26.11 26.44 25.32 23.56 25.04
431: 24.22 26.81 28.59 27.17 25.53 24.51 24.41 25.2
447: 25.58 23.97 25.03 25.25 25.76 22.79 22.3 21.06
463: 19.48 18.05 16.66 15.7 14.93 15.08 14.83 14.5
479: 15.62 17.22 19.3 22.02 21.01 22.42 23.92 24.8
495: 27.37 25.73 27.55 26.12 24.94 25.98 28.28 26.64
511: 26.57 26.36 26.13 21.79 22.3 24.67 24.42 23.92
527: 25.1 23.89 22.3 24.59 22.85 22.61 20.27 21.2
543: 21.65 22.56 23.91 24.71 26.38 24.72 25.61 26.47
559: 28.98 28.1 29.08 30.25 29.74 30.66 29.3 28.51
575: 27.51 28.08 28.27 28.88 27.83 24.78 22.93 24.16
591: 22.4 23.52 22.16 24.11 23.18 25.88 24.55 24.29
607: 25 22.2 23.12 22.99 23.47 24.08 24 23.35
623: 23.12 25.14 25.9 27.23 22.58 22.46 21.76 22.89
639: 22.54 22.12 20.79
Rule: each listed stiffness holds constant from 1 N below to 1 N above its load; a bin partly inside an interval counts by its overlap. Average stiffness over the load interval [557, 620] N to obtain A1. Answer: 25.9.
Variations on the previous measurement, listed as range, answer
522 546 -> 22.9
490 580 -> 25.7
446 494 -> 20.3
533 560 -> 24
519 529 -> 24.2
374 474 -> 24.1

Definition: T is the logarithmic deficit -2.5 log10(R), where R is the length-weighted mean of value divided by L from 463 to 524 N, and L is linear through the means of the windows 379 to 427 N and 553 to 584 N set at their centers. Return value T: 0.227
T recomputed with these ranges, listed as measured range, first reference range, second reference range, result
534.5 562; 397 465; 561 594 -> 0.112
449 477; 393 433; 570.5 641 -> 0.296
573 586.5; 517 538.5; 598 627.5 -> -0.155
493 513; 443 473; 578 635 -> -0.186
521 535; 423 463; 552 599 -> 0.087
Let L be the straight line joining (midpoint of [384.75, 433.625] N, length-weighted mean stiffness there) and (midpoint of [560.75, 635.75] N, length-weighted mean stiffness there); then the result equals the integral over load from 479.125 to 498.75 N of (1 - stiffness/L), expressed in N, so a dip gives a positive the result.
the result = 2.4 N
